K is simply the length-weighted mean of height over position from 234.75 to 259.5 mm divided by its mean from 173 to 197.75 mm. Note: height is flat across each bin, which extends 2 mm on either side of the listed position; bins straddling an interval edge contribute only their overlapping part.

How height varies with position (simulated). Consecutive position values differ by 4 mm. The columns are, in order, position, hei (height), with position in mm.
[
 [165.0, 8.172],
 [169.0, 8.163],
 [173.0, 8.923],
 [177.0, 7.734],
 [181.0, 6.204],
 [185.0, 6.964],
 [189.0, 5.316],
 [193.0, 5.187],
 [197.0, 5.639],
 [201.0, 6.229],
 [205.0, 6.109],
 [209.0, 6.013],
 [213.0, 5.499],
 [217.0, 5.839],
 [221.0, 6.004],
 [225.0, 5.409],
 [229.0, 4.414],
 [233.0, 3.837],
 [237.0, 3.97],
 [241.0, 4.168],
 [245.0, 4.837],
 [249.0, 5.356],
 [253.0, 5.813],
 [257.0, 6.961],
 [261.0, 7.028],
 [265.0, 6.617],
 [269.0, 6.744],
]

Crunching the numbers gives 0.8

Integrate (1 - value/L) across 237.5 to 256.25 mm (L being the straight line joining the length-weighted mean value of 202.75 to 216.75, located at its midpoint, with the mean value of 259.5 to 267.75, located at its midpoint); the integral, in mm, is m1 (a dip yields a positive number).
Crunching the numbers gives 4.1 mm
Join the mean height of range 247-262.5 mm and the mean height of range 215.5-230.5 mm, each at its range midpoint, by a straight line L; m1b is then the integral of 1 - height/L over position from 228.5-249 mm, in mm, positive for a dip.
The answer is 5.3 mm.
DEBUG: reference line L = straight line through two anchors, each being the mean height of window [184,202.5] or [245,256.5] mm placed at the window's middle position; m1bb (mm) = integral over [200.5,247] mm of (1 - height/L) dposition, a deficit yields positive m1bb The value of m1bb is 4.52 mm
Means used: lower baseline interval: 5.8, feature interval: 5.16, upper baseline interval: 5.63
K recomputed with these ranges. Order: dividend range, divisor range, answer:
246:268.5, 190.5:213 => 1.09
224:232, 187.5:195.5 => 0.89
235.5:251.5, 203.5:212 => 0.77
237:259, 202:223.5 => 0.90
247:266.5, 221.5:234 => 1.33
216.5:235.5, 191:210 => 0.86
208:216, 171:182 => 0.74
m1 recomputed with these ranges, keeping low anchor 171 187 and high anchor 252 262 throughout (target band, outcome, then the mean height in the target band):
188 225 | 7.3 mm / 5.75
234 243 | 3.7 mm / 4.04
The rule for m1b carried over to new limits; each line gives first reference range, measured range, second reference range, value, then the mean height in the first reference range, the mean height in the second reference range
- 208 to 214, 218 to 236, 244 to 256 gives 2.4 mm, 5.76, 5.51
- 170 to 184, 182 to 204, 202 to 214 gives 2.7 mm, 7.61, 5.93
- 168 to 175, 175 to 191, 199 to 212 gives 2.5 mm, 8.6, 6.07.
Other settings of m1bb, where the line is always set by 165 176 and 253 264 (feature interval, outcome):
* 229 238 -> 4.0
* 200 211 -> 2.3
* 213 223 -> 2.2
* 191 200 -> 2.7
